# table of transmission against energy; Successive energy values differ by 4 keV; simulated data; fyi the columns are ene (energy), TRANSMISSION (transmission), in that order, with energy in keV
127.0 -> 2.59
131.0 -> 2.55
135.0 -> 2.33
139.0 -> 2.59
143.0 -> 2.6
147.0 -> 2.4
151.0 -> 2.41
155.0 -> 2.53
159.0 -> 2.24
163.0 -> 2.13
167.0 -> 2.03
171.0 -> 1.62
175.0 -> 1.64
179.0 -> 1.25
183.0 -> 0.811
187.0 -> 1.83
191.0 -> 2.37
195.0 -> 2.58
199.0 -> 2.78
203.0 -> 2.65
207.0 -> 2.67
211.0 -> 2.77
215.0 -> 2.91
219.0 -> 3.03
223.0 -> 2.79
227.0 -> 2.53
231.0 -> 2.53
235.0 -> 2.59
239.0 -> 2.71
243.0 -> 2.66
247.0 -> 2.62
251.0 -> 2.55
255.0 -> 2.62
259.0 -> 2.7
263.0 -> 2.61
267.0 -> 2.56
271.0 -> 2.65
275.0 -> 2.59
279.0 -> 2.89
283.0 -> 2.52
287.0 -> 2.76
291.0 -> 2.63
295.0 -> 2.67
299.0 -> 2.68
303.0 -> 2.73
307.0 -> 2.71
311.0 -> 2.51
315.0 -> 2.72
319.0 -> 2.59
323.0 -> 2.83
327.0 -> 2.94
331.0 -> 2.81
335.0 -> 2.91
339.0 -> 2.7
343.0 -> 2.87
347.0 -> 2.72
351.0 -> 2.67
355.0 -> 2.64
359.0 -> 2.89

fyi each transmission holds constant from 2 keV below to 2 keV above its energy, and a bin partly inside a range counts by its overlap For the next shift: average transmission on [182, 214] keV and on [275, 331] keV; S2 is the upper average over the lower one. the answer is 1.14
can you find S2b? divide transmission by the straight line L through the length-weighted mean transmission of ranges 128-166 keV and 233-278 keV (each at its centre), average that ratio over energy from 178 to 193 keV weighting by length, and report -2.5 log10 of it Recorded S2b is 0.491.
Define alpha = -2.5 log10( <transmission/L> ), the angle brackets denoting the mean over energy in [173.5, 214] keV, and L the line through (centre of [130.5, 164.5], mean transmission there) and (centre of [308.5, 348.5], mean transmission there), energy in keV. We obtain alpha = 0.16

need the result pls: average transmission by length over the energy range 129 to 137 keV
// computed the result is 2.44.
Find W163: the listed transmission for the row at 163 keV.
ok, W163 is 2.13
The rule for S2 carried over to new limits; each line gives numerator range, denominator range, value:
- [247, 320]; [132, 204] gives 1.23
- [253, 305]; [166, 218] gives 1.23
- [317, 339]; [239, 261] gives 1.06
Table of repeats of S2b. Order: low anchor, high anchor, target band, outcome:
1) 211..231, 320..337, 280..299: 0.07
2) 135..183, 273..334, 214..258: -0.11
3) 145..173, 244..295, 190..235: -0.12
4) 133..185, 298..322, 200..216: -0.22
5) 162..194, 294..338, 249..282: -0.12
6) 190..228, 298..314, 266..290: 0.01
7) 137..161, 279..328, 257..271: 0.00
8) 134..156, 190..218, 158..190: 0.46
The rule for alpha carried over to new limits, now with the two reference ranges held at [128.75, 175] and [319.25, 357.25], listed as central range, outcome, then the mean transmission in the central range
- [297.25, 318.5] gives 0.01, 2.66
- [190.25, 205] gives -0.09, 2.61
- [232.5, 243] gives -0.06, 2.65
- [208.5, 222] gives -0.18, 2.89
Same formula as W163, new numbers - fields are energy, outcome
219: 3.03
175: 1.64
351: 2.67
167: 2.03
